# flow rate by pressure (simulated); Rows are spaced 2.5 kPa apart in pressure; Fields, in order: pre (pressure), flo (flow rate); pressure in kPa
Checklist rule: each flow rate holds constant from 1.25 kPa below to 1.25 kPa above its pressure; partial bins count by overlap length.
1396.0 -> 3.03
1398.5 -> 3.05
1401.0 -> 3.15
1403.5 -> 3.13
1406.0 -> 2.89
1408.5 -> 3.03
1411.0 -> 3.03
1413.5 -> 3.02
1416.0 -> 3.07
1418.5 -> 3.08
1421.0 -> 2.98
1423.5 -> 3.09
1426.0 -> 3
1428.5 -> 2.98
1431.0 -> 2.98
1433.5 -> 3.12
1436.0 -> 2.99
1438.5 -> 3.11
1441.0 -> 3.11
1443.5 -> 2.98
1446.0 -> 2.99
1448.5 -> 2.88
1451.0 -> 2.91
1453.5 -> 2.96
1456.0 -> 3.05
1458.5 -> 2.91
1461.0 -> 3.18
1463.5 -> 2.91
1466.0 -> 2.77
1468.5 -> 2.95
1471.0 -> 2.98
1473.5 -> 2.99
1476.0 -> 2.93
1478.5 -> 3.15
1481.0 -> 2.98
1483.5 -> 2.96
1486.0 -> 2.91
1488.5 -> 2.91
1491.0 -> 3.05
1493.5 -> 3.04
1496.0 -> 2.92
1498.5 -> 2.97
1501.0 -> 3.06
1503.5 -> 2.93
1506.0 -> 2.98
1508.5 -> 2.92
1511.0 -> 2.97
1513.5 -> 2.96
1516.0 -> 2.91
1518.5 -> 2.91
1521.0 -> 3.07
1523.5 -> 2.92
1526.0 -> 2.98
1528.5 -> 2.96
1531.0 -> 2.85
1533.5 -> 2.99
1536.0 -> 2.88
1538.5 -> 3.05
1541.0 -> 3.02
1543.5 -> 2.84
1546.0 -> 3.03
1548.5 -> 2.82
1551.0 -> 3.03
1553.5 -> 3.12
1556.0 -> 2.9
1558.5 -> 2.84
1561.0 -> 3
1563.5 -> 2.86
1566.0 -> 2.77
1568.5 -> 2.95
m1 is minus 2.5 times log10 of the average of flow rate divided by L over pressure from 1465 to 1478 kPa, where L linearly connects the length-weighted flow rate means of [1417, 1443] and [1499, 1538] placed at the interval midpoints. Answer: 0.02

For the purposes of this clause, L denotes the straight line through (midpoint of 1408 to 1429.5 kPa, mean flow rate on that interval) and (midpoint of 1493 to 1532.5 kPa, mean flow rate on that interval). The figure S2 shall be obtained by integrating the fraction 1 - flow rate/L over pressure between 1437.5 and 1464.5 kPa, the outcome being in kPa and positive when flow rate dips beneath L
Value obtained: 0.1 kPa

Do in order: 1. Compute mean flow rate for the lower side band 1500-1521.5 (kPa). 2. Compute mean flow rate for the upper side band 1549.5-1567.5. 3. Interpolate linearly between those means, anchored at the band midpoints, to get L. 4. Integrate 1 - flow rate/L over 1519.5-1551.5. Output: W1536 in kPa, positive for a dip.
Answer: -0.1 kPa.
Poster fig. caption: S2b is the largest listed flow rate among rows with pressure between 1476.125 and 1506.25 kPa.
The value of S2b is 3.15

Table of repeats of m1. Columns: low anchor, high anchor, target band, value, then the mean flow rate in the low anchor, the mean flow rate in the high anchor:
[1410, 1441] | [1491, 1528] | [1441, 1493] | 0.01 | 3.04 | 2.97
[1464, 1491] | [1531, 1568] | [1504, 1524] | 0.00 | 2.96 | 2.94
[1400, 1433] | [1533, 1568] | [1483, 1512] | 0.00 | 3.03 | 2.94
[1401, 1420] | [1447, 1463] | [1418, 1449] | -0.01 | 3.04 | 2.98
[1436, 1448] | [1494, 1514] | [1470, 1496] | 0.00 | 3.03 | 2.97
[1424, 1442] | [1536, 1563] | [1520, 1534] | 0.01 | 3.04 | 2.96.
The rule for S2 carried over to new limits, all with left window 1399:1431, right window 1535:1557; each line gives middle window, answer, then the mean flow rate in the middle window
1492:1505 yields 0.03 kPa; 2.99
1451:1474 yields 0.37 kPa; 2.96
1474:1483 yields -0.03 kPa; 3.01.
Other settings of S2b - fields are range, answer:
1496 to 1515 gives 3.06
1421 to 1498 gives 3.18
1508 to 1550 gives 3.07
